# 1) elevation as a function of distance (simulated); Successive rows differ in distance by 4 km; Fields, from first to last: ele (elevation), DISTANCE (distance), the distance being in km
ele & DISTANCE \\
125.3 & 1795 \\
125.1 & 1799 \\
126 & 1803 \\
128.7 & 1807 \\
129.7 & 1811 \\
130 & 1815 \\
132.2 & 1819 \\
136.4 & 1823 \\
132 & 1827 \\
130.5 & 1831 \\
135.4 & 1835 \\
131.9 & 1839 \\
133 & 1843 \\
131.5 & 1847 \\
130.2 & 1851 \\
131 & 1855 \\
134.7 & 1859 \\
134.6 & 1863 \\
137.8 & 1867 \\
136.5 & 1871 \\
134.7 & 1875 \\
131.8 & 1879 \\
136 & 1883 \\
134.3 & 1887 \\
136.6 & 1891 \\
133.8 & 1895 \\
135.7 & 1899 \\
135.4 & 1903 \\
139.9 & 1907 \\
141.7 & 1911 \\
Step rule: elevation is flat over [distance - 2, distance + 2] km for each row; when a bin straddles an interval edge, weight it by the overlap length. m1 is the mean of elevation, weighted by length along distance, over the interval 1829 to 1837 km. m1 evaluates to 133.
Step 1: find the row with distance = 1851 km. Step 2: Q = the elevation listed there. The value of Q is 130.2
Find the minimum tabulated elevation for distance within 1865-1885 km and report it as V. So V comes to 131.8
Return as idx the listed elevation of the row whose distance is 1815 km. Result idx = 130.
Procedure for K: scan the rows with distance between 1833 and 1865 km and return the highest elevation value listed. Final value 135.4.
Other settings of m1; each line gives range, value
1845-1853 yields 131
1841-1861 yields 132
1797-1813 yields 127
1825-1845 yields 133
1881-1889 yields 135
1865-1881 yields 135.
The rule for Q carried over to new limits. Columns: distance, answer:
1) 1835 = 135.4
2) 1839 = 131.9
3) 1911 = 141.7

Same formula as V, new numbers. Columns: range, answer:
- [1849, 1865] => 130.2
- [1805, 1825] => 128.7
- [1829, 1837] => 130.5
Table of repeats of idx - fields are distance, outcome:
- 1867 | 137.8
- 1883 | 136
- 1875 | 134.7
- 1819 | 132.2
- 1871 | 136.5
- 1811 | 129.7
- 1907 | 139.9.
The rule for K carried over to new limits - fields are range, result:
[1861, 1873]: 137.8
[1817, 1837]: 136.4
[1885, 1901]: 136.6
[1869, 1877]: 136.5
